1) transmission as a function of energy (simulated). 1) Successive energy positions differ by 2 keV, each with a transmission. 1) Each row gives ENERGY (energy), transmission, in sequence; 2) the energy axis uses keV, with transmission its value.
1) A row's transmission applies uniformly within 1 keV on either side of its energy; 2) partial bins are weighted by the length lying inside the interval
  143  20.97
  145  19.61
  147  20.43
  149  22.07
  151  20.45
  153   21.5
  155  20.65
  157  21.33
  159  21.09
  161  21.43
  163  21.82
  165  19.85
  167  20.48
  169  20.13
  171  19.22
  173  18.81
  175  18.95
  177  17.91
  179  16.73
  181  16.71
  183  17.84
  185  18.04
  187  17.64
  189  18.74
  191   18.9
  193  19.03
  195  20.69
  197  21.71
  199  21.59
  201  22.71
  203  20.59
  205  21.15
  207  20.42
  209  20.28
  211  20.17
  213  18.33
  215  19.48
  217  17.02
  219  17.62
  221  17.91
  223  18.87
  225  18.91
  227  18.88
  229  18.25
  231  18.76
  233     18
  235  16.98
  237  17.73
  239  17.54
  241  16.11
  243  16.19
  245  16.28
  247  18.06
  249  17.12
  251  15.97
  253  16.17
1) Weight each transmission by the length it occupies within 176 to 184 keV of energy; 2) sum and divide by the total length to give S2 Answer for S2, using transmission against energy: 17.3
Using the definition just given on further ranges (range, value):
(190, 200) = 20.4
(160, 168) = 20.9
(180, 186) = 17.5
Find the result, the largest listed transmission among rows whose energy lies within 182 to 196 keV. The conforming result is 20.69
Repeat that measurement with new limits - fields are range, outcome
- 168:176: 20.13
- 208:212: 20.28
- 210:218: 20.17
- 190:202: 22.71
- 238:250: 18.06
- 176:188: 18.04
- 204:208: 21.15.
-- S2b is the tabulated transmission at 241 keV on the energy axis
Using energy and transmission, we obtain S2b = 16.11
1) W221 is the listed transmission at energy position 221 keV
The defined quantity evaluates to 17.91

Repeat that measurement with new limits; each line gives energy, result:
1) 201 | 22.71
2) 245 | 16.28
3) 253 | 16.17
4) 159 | 21.09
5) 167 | 20.48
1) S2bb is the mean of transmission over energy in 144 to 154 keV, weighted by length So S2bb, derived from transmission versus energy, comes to 20.8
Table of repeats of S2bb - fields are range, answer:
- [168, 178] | 19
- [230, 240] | 17.8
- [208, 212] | 20.2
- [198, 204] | 21.6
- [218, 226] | 18.3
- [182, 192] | 18.2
